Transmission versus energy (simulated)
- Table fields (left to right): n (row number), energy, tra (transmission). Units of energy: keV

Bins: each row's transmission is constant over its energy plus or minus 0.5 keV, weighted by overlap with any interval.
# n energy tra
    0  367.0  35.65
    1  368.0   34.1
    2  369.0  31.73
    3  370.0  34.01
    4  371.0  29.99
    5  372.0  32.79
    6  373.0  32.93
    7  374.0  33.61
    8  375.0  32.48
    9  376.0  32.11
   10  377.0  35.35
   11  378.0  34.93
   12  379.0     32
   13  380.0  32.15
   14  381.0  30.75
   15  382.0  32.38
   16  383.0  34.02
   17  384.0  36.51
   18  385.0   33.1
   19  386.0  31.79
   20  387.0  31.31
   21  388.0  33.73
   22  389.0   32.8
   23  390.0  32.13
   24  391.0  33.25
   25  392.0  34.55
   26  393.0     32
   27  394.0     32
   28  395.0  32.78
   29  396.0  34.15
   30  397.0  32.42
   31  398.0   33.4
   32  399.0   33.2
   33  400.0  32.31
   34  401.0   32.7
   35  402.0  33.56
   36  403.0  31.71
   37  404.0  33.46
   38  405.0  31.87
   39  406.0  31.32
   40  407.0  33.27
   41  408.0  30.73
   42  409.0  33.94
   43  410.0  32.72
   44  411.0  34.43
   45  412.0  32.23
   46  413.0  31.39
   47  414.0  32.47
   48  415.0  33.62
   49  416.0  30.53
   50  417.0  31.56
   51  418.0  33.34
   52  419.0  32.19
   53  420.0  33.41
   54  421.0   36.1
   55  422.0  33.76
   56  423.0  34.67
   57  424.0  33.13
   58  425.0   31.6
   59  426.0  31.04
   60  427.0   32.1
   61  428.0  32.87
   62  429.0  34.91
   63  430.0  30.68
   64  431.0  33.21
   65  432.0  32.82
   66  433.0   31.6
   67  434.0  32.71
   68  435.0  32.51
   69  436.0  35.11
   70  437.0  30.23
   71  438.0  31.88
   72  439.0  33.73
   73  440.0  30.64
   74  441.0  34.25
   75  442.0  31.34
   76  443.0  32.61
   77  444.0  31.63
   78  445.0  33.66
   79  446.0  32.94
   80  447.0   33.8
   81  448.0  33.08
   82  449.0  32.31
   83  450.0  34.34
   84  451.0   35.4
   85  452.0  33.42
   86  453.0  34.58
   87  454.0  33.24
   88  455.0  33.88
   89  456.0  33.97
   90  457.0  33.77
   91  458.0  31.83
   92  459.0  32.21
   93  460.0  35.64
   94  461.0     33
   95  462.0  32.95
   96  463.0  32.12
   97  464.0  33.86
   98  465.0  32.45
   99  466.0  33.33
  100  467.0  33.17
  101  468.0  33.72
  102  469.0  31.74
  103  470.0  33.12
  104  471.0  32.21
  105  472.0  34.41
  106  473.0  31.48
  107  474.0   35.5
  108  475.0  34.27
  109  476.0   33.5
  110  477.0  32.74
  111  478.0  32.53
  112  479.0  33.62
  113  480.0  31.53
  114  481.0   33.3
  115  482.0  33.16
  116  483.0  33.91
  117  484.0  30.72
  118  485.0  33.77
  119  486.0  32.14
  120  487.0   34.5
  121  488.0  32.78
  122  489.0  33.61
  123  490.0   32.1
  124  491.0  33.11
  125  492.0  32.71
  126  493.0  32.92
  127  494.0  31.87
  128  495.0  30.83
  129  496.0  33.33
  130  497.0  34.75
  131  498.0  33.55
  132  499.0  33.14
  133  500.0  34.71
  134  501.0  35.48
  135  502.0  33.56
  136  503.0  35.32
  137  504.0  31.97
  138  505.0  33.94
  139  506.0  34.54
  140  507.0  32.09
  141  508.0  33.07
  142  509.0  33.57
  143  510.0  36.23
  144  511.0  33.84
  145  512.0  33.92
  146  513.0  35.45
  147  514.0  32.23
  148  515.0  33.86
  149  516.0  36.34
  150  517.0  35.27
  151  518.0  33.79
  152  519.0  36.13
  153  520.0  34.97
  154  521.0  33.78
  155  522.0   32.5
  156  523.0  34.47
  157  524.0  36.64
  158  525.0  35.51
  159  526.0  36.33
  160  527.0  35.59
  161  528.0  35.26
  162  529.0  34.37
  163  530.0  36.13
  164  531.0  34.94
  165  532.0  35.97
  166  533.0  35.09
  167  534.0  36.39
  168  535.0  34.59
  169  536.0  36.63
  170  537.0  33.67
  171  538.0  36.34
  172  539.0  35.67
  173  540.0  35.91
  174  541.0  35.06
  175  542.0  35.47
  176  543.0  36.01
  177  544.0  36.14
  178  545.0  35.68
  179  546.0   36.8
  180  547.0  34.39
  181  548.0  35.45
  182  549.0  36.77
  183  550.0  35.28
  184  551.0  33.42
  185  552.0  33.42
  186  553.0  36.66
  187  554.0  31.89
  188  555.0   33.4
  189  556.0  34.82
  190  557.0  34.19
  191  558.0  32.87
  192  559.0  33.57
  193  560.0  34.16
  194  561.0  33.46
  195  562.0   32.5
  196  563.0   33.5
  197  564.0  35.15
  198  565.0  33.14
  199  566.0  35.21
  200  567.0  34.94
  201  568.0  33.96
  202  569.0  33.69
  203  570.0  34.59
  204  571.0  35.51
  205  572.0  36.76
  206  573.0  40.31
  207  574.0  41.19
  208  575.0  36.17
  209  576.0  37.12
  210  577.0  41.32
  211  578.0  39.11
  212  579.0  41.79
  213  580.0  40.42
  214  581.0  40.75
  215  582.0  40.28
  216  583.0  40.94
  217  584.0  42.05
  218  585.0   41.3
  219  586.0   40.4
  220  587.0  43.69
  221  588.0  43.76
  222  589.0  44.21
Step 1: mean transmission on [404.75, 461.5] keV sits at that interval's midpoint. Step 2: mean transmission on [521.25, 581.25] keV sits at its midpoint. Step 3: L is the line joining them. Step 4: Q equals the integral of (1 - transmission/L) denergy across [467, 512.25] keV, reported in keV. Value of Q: 1.18 keV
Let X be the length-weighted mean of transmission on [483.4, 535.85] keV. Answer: 34.1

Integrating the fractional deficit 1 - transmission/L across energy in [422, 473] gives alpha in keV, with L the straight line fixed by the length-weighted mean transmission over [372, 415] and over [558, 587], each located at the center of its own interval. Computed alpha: 1.8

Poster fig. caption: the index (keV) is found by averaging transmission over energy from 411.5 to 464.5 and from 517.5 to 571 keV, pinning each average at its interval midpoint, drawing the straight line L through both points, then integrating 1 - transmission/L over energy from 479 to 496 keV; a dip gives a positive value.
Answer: 0.5 keV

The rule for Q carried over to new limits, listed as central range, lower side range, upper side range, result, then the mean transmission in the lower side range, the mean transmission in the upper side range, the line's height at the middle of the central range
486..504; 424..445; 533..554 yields 0.38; 32.4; 35.4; 34.1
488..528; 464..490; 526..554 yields 0.24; 33.1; 35.4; 34.2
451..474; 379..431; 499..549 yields 0.36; 32.8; 34.9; 33.8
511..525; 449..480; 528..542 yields 0.15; 33.4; 35.4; 34.9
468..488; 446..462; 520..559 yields 0.55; 33.6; 35.1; 34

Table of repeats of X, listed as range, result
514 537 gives 35.1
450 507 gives 33.3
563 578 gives 36.4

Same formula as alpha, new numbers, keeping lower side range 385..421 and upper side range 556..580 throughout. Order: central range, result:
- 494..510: 0.5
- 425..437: 0.3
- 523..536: -0.2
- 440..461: 0.2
